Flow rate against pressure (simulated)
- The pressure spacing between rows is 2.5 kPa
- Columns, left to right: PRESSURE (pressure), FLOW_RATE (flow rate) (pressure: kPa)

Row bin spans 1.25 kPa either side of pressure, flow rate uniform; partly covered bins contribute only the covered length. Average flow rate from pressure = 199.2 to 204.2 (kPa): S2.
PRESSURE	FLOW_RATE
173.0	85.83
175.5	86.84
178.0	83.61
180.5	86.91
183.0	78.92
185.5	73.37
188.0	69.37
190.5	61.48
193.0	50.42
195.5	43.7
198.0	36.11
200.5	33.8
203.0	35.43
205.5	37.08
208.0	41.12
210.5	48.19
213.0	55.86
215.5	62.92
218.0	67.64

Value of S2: 34.6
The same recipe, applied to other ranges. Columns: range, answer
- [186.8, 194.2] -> 60.4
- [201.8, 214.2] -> 43.5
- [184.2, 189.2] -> 71.5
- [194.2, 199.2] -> 40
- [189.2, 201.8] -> 45.2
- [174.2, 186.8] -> 81.9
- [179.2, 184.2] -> 83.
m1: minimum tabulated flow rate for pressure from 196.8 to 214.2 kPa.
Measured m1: 33.8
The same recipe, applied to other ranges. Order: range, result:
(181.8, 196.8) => 43.7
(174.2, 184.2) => 78.92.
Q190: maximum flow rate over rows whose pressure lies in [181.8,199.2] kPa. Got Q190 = 78.92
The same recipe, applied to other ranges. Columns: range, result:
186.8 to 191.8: 69.37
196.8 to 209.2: 41.12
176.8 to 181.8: 86.91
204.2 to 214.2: 55.86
